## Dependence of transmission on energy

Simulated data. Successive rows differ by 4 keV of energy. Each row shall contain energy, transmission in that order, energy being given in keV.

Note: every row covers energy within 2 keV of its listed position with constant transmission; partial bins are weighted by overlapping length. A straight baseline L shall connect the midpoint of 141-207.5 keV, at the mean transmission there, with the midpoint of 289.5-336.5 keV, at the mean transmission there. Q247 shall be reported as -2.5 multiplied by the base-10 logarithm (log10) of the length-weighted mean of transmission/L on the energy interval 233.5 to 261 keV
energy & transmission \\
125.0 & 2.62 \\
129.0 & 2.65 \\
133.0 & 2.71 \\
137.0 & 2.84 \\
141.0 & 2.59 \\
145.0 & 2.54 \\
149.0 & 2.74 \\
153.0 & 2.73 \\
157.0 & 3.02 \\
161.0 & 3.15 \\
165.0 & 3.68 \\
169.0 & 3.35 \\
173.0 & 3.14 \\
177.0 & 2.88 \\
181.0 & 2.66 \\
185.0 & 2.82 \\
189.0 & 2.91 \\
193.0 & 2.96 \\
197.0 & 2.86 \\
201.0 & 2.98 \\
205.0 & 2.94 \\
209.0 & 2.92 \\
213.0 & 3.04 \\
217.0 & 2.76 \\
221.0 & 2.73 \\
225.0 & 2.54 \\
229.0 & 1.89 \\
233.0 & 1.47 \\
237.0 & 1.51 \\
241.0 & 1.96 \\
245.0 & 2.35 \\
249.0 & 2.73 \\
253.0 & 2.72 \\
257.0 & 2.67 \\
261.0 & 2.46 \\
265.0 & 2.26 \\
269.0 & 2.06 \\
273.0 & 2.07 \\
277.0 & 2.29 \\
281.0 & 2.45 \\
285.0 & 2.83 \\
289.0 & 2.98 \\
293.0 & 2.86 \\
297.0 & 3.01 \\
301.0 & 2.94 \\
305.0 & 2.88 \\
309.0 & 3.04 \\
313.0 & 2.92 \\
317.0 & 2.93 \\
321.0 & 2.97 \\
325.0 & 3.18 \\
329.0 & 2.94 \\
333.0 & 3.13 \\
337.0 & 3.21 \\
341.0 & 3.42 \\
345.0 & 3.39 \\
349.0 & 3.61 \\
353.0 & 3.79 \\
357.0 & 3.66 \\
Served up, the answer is 0.28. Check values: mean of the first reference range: 2.95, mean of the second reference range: 2.99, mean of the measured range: 2.29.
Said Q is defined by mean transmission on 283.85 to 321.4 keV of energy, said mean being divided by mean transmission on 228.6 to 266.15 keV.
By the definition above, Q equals 1.33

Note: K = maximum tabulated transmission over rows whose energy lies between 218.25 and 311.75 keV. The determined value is 3.04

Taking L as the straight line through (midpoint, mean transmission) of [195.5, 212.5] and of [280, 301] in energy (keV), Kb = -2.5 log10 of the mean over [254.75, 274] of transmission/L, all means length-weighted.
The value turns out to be 0.23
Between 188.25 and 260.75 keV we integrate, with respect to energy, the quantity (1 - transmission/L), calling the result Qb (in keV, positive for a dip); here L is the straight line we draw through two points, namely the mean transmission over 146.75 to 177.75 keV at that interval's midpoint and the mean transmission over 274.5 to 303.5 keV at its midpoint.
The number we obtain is 9.55 keV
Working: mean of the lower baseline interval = 3.09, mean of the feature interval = 2.54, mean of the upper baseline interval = 2.76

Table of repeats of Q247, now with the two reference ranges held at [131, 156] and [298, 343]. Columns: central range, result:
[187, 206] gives -0.05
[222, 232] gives 0.29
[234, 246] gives 0.48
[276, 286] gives 0.18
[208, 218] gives -0.03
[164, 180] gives -0.16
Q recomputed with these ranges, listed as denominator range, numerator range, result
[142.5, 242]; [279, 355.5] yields 1.13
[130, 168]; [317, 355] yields 1.13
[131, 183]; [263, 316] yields 0.91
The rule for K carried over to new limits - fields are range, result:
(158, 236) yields 3.68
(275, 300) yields 3.01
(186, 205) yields 2.98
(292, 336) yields 3.18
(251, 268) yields 2.72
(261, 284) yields 2.46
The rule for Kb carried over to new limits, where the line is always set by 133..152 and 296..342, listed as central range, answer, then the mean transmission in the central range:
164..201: -0.09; 3.01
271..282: 0.29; 2.25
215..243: 0.32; 2.12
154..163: -0.12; 3.05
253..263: 0.13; 2.6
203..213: -0.05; 2.95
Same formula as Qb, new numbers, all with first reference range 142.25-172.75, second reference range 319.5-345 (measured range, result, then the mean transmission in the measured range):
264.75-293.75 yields 6.1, 2.47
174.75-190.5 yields 1.2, 2.82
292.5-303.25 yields 0.7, 2.95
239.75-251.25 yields 2.7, 2.38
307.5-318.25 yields 0.6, 2.96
